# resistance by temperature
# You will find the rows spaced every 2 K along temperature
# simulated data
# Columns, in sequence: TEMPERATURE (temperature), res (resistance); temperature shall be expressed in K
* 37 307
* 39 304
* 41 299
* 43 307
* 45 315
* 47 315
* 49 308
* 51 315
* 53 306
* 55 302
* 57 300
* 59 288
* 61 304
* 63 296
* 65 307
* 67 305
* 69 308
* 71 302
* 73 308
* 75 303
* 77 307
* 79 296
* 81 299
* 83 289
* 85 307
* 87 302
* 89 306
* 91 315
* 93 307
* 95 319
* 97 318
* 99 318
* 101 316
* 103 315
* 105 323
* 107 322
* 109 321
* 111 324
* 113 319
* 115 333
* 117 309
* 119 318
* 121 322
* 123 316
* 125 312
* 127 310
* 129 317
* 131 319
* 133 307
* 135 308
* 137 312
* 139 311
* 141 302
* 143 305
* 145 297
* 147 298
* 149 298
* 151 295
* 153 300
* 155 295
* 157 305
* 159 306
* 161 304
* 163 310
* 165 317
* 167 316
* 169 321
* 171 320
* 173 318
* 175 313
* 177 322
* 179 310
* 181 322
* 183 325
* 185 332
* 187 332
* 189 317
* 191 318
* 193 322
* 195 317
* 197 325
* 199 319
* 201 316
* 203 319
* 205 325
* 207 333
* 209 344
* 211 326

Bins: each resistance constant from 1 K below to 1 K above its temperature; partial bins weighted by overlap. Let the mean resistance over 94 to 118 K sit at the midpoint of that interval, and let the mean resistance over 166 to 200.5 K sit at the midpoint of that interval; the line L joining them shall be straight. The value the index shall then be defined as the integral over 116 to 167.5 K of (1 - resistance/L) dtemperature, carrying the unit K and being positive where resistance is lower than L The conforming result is 1.9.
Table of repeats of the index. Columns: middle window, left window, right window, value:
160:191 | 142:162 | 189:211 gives -0.7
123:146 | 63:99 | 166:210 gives 0.3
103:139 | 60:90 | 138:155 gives -1.9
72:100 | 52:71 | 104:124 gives 0.4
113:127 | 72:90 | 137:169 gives -0.7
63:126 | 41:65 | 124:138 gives -0.6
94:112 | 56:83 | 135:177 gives -0.9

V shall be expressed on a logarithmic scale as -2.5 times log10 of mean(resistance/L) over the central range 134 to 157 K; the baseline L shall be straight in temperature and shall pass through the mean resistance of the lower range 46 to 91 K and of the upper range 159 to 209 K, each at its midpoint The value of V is 0.04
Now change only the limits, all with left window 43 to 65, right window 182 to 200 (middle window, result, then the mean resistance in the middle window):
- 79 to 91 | 0.03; 301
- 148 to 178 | 0.03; 309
